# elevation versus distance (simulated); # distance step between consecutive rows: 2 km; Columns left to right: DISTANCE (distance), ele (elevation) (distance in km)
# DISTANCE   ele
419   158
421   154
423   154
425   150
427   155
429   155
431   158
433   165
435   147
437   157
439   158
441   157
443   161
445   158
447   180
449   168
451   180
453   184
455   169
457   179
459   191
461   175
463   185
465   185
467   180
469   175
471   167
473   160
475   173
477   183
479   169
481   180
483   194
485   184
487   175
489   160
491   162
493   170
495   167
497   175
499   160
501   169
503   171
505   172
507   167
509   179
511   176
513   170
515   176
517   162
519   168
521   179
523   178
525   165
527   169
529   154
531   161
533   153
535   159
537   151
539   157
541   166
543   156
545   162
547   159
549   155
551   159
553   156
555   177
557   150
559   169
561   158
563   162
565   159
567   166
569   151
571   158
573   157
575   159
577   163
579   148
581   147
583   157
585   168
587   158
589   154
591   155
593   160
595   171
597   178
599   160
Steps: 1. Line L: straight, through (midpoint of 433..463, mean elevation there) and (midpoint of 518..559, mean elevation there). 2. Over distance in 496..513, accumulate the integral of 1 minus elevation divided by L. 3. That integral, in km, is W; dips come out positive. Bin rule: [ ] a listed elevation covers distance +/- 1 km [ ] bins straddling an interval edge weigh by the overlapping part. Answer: -0.7 km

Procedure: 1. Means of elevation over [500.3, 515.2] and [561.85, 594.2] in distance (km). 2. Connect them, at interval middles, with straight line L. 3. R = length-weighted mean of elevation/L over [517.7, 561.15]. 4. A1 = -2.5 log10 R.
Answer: 0.03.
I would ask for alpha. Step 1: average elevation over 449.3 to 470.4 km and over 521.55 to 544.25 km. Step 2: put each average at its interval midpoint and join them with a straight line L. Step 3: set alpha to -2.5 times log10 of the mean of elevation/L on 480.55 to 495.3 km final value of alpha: -0.01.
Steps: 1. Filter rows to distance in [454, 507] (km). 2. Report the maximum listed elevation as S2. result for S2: 194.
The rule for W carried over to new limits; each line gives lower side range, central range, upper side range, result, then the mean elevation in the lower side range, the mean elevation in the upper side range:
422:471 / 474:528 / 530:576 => -3.0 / 168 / 159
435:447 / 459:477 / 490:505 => -1.4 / 159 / 168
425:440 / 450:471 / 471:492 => -1.7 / 156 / 174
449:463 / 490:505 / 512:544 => 0.2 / 179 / 164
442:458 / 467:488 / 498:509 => -0.7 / 172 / 169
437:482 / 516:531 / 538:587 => -0.3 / 173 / 159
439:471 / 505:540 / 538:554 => -0.7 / 174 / 159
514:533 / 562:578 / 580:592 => 0.0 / 167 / 156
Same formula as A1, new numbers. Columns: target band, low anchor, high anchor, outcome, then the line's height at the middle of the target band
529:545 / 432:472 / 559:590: 0.03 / 162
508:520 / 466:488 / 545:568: -0.02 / 169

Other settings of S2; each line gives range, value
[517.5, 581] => 179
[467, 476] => 180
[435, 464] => 191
